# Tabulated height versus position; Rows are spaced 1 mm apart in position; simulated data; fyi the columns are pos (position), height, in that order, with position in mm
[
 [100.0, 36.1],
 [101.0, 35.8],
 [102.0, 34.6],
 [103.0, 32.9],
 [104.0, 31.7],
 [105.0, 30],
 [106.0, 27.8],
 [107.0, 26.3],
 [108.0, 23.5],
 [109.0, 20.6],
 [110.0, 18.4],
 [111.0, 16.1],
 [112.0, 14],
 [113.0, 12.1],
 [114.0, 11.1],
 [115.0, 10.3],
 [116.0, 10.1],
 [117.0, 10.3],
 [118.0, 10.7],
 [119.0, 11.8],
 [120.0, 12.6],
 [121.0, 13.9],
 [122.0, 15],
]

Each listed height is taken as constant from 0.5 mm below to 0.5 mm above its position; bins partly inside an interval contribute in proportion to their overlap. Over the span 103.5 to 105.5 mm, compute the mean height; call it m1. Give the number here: 30.9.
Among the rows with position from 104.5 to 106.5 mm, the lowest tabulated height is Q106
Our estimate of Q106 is 27.8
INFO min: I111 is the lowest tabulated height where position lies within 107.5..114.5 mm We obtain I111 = 11.1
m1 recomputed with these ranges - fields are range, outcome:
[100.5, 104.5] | 33.8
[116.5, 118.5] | 10.5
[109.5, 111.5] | 17.2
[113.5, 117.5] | 10.4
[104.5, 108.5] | 26.9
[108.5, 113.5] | 16.2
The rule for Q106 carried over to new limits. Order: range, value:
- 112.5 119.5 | 10.1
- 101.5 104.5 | 31.7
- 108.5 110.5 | 18.4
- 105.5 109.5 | 20.6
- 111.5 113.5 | 12.1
